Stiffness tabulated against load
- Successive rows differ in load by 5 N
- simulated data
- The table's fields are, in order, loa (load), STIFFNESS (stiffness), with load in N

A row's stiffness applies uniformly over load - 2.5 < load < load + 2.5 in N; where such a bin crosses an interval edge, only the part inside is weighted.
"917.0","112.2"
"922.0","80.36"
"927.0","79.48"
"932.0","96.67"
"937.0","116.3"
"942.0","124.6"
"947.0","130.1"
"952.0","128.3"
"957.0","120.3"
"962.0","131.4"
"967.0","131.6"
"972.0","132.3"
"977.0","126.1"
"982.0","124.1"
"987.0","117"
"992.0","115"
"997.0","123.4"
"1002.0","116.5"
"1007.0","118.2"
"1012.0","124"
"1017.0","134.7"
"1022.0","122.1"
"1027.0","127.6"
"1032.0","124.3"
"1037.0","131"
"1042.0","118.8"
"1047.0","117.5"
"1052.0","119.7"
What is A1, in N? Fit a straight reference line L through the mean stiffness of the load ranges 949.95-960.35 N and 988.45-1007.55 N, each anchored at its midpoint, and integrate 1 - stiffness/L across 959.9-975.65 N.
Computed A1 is -1.1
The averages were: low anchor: 125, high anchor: 118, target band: 131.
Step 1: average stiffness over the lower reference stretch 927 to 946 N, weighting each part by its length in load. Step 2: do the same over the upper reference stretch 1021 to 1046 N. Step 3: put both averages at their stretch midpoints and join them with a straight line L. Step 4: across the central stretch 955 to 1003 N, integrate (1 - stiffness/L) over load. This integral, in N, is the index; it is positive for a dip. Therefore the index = -3.3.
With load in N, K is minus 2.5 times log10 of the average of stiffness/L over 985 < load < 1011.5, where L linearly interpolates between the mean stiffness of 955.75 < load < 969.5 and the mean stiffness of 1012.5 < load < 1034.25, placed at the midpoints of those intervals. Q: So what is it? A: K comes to 0.08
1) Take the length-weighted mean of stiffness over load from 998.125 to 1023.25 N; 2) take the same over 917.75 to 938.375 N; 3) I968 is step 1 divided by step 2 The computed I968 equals 1.3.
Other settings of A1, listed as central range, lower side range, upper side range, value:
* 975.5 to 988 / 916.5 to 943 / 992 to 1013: -1.0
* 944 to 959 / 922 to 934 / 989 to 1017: -4.6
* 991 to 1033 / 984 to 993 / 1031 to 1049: -1.3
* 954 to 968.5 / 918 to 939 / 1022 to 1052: -3.5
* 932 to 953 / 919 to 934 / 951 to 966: -2.9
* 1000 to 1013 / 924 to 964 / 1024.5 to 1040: 0.5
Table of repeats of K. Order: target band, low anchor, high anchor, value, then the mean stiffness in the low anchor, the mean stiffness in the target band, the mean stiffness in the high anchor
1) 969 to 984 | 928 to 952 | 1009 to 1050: -0.07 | 116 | 128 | 125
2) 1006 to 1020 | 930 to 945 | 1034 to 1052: -0.06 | 114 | 126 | 122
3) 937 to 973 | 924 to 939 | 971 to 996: -0.18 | 96.3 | 127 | 122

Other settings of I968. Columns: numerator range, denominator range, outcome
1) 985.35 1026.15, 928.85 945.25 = 1.09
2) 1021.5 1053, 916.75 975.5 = 1.07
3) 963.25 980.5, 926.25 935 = 1.42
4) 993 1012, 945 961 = 0.94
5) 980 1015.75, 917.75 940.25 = 1.26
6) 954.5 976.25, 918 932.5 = 1.48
